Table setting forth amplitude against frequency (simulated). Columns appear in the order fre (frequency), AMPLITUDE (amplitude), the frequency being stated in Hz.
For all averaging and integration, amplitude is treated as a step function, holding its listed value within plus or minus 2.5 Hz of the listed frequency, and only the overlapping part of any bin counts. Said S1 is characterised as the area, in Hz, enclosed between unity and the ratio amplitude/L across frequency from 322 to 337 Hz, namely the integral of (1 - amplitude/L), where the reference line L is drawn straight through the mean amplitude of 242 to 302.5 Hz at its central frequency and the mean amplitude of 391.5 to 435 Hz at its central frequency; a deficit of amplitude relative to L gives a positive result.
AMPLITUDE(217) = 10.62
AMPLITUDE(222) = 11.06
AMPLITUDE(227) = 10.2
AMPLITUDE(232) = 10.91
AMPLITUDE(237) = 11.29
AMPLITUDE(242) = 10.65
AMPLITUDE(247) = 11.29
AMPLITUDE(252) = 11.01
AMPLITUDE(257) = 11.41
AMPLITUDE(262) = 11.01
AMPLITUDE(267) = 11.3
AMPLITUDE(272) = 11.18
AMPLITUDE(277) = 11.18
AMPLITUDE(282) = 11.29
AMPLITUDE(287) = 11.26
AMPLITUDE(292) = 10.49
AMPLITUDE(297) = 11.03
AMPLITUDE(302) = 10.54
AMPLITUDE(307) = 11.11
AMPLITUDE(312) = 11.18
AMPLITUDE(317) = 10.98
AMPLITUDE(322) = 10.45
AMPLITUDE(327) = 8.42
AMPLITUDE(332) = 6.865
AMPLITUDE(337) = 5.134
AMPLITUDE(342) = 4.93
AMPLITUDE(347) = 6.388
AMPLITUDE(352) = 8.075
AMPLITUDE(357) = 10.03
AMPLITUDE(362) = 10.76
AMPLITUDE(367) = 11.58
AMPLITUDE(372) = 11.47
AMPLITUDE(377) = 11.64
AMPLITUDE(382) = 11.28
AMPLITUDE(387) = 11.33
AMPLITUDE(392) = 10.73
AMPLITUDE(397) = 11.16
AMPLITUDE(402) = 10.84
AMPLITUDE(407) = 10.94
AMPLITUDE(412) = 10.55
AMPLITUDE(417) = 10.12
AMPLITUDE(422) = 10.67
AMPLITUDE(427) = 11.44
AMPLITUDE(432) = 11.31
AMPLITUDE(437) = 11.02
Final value 4.51 Hz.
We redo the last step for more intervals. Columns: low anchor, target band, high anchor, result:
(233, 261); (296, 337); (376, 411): 5.04 Hz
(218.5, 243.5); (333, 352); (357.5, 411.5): 8.78 Hz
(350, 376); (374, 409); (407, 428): -1.82 Hz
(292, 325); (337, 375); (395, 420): 6.89 Hz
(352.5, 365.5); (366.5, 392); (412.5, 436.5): -2.52 Hz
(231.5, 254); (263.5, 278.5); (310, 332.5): -0.88 Hz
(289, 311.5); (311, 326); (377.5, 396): 0.43 Hz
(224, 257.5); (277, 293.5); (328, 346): -4.67 Hz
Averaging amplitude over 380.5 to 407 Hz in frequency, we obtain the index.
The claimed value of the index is 11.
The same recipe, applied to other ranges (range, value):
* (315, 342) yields 8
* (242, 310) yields 11.1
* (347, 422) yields 10.6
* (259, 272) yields 11.2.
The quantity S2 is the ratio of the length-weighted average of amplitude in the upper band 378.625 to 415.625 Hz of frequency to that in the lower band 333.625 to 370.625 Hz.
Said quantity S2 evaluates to 1.3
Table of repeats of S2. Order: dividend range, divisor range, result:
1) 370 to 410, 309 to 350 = 1.38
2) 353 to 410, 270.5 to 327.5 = 1.01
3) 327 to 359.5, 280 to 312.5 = 0.64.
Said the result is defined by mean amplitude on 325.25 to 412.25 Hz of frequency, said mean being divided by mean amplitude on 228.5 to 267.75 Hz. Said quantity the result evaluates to 0.86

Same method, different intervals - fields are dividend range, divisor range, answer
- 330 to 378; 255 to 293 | 0.77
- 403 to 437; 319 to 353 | 1.51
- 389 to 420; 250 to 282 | 0.96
